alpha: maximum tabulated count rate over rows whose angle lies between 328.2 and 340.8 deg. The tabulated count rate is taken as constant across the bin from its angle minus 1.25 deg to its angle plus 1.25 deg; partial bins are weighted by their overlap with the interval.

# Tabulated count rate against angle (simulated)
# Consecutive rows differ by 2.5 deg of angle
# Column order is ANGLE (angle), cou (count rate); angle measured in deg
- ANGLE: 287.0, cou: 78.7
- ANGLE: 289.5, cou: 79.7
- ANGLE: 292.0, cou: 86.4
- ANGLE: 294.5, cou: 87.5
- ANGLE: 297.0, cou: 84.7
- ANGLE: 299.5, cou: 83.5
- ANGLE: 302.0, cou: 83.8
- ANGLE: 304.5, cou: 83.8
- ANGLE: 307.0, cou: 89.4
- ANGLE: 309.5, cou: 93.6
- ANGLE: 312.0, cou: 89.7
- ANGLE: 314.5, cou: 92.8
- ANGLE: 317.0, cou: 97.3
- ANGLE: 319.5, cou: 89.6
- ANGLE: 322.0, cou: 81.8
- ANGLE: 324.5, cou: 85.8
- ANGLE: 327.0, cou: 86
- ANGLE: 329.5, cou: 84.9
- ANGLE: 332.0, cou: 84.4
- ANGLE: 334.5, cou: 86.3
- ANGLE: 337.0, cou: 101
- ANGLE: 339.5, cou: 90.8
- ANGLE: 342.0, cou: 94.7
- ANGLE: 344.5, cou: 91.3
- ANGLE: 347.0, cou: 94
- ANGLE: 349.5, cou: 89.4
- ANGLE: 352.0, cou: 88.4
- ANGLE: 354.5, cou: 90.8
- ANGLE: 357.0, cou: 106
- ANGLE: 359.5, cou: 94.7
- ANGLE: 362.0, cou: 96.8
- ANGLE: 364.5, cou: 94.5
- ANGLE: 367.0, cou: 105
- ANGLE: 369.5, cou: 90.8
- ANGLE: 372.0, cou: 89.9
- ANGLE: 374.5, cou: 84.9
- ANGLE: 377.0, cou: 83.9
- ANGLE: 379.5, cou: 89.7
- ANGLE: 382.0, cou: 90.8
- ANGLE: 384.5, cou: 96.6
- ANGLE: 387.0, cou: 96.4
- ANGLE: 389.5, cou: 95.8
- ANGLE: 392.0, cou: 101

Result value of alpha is 101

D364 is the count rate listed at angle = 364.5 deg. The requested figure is 94.5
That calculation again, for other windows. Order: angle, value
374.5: 84.9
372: 89.9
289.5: 79.7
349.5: 89.4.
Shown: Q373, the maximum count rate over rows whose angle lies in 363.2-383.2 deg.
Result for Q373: 105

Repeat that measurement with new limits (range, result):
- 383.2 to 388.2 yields 96.6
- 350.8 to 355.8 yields 90.8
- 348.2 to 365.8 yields 106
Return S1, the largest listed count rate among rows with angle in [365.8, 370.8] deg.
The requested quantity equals 105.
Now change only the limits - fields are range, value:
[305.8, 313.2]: 93.6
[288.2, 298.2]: 87.5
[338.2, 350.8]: 94.7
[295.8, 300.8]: 84.7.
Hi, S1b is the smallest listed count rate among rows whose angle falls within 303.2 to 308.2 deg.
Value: 83.8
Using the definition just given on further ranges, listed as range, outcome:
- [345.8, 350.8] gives 89.4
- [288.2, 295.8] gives 79.7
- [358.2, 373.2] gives 89.9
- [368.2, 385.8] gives 83.9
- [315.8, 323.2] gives 81.8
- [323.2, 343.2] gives 84.4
